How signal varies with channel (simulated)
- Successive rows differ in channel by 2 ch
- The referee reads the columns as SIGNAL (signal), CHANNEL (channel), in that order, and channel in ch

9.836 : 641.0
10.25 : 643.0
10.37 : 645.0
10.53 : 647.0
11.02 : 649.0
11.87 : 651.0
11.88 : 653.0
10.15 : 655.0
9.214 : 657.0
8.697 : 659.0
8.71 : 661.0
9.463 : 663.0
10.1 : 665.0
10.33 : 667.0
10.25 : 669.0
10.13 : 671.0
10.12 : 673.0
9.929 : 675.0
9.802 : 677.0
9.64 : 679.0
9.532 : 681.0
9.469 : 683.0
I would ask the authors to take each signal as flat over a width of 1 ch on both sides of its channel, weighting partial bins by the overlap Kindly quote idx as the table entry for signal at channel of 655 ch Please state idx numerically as 10.15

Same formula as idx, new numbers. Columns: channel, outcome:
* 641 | 9.836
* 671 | 10.13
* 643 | 10.25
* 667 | 10.33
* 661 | 8.71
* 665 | 10.1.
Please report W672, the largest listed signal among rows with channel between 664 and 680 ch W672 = 10.33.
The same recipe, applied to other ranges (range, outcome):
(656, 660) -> 9.214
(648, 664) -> 11.88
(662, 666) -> 10.1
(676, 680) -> 9.802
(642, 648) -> 10.53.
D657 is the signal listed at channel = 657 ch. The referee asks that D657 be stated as 9.214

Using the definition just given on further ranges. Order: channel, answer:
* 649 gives 11.02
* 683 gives 9.469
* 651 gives 11.87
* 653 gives 11.88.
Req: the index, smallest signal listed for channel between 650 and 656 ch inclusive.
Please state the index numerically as 10.15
